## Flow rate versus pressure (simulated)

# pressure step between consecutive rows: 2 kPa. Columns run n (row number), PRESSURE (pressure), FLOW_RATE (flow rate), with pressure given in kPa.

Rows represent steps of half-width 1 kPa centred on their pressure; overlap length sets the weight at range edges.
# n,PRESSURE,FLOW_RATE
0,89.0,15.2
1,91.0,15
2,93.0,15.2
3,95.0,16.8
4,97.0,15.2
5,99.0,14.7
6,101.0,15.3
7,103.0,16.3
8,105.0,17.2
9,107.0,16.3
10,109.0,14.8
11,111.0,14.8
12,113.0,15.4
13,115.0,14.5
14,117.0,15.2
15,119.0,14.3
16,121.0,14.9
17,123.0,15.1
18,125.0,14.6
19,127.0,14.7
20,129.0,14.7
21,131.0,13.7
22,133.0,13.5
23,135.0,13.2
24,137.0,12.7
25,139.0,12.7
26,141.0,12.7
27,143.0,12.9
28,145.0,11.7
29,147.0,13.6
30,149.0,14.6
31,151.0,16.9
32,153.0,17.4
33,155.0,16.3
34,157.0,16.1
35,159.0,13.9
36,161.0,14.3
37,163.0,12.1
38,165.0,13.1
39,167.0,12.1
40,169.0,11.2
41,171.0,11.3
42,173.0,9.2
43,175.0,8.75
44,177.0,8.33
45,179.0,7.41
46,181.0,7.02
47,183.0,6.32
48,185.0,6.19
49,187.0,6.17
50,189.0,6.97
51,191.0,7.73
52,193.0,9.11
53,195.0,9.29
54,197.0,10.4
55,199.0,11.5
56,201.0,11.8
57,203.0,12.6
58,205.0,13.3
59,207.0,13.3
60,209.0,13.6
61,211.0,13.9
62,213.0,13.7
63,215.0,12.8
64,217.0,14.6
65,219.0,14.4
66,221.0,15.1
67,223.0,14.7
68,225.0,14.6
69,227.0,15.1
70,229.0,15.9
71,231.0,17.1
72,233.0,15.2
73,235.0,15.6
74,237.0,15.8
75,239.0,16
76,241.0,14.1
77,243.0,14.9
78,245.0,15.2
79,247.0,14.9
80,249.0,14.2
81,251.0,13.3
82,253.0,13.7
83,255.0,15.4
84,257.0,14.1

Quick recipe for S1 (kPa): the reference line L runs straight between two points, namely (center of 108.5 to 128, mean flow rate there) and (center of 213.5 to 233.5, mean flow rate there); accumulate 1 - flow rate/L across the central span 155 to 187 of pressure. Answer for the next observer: 9.3 kPa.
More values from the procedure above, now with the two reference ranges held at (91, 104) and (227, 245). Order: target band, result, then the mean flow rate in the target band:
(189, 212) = 6.3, 11.3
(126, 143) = 2.3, 13.5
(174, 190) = 8.6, 7.14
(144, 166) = 1.4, 14.5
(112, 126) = 0.6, 14.9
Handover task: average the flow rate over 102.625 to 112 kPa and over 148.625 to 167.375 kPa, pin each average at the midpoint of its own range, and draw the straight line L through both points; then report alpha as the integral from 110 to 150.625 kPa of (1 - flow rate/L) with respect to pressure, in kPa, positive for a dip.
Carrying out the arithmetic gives 3.56 kPa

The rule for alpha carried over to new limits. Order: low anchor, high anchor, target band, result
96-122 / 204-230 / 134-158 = 1.1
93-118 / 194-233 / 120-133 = 0.5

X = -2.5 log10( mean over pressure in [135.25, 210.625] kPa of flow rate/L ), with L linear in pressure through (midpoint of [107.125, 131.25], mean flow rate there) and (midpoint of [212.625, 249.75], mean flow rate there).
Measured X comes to 0.28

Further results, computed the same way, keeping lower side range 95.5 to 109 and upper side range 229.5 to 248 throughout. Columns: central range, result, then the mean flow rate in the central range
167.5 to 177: 0.480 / 10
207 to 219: 0.131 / 13.7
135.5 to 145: 0.233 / 12.7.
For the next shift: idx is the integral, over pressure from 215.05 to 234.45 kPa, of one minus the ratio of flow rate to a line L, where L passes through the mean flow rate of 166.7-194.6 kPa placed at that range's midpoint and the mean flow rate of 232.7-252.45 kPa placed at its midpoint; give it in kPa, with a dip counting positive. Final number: -3.11 kPa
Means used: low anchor 8.34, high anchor 14.9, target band 15.1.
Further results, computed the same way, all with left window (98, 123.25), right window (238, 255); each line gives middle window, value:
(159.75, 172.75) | 2.4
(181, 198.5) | 8.3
